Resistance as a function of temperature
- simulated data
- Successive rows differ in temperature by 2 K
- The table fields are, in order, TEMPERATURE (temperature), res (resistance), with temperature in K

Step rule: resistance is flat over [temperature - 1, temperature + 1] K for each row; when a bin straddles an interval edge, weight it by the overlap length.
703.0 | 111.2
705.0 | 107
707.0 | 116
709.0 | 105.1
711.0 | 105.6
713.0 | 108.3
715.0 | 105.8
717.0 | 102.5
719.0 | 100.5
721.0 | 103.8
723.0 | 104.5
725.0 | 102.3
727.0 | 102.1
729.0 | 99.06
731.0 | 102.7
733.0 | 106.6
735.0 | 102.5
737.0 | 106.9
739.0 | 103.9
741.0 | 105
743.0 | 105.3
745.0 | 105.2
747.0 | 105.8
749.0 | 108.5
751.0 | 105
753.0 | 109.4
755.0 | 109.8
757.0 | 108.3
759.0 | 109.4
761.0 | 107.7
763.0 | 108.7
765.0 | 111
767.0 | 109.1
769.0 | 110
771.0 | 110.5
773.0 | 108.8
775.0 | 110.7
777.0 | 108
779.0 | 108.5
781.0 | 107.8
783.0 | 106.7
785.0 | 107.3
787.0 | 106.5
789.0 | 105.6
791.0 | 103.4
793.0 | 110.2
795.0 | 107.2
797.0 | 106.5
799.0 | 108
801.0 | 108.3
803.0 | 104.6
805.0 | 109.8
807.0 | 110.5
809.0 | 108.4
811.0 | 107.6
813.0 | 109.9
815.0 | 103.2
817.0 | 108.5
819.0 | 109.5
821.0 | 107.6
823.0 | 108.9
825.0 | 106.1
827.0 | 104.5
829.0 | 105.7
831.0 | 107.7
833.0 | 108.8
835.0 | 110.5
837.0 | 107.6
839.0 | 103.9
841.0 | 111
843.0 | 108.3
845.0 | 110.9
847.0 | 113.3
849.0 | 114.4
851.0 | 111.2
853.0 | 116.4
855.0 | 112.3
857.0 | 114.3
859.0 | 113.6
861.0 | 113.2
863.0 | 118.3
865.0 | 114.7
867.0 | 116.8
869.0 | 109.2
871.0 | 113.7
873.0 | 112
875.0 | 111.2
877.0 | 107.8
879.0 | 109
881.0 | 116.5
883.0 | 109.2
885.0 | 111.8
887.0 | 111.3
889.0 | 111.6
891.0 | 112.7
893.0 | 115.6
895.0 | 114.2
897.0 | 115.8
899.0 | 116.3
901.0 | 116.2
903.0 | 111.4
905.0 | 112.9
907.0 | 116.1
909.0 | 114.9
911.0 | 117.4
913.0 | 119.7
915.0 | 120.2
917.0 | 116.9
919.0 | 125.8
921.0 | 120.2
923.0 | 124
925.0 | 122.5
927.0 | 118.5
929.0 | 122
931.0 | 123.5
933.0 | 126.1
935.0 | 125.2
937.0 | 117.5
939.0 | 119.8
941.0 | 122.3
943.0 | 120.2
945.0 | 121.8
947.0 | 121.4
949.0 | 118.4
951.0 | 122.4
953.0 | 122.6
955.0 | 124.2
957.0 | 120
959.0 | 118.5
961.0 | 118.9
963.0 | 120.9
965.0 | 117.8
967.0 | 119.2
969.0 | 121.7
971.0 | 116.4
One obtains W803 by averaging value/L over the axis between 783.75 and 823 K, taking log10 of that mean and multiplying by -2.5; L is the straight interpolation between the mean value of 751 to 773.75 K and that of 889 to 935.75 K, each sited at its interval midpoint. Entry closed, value 0.04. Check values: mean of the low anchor 109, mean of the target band 108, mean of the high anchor 118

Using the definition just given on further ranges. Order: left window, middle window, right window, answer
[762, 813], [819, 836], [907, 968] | 0.04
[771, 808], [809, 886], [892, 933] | 0.02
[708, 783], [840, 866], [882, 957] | 0.01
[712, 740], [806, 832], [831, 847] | 0.00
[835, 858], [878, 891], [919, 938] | 0.04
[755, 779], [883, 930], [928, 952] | 0.02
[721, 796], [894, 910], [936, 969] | 0.02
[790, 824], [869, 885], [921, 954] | 0.04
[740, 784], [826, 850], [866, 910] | 0.02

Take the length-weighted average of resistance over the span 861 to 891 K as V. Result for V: 112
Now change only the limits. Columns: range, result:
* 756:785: 109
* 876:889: 111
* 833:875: 112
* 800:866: 110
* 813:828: 107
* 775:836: 108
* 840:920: 114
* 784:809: 107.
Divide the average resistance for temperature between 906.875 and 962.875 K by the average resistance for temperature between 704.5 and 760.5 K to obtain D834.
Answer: 1.14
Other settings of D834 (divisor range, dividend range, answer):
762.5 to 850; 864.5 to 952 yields 1.08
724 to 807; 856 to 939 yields 1.09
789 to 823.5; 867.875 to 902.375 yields 1.05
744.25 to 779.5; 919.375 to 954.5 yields 1.12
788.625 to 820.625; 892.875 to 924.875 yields 1.09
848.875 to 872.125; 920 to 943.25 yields 1.07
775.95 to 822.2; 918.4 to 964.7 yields 1.13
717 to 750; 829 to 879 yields 1.07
